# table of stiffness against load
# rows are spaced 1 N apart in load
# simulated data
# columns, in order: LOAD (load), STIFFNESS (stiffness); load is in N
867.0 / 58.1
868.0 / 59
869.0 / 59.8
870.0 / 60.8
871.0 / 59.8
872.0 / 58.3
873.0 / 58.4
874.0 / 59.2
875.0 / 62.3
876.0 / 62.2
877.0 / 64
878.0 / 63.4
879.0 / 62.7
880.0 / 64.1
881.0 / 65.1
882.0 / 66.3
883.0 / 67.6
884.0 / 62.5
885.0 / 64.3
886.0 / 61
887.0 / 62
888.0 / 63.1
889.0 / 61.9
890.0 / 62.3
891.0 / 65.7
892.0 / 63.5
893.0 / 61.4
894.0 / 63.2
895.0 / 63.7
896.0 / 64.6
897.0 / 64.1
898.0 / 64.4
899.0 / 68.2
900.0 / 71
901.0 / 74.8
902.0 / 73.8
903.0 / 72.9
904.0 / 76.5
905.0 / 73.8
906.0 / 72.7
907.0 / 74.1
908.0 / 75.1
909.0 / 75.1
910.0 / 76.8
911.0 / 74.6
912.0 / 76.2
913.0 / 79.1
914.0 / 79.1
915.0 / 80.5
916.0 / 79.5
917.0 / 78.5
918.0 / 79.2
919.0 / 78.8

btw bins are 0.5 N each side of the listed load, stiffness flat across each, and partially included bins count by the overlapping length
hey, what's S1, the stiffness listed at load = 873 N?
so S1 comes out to 58.4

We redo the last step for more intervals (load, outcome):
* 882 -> 66.3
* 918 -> 79.2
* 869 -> 59.8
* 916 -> 79.5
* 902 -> 73.8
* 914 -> 79.1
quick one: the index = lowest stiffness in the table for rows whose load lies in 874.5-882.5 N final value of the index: 62.2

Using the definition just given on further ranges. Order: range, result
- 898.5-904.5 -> 68.2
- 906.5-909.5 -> 74.1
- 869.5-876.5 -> 58.3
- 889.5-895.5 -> 61.4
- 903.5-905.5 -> 73.8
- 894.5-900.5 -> 63.7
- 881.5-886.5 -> 61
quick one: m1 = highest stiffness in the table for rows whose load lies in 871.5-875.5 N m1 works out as 62.3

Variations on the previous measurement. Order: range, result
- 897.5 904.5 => 76.5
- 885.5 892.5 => 65.7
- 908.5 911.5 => 76.8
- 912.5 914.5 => 79.1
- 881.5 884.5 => 67.6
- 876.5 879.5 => 64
